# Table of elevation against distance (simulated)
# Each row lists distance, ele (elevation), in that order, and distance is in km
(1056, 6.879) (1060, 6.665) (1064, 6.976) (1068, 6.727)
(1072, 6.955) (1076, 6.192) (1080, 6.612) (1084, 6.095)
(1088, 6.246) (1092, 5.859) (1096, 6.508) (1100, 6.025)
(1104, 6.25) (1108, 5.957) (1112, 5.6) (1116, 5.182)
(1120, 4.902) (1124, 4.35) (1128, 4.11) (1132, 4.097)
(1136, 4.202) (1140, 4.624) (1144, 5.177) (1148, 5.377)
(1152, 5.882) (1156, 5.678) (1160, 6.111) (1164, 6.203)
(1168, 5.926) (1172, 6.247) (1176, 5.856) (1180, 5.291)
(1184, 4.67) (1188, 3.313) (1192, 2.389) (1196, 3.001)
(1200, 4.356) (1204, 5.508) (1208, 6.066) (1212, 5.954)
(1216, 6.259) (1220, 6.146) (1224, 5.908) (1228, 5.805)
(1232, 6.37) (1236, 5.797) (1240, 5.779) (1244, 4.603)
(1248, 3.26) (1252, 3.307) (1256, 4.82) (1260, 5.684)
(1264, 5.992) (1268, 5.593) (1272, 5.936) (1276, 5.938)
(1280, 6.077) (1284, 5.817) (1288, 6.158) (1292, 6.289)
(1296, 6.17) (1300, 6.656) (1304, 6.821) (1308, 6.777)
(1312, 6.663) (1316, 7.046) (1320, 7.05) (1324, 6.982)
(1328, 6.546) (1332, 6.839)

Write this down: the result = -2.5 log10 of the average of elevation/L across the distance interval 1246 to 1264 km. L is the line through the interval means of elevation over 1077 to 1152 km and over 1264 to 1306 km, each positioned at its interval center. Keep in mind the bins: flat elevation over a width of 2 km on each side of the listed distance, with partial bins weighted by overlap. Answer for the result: 0.33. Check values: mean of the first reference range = 5.42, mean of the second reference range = 6.14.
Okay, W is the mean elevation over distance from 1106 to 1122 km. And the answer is 5.41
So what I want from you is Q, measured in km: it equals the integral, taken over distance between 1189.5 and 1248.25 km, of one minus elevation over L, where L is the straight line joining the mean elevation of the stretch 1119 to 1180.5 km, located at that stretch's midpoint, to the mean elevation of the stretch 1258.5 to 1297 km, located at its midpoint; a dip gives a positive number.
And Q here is 4.8 km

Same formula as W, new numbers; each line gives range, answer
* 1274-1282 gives 6.01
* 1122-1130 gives 4.23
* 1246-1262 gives 4.27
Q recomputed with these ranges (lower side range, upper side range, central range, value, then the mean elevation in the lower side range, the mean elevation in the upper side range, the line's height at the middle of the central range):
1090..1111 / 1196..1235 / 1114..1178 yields 7.3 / 6.1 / 5.67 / 5.93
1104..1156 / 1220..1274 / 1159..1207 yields 2.4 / 5.03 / 5.33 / 5.17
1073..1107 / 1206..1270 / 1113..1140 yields 6.8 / 6.24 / 5.46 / 6.05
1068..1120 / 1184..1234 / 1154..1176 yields -2.2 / 6.1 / 5.07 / 5.47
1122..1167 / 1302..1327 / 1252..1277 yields 3.5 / 5.09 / 6.88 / 6.35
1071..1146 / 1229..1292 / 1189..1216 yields 4.1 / 5.5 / 5.44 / 5.47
